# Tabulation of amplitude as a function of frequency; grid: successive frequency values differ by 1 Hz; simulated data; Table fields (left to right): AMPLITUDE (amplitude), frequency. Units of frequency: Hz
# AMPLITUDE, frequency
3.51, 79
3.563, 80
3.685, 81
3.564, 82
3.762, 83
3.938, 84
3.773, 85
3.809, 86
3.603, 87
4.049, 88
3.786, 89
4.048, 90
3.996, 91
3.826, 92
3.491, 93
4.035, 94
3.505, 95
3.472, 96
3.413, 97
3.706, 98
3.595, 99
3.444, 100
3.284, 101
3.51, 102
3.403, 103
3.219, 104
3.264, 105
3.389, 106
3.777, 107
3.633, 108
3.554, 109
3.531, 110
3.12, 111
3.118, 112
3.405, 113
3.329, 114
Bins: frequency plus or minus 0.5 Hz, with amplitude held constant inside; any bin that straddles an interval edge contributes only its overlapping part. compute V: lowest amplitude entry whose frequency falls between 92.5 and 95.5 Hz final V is 3.491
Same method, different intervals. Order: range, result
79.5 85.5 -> 3.563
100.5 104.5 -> 3.219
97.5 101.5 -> 3.284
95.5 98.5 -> 3.413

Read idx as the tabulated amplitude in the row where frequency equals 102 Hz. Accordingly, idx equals 3.51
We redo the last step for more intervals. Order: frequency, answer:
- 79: 3.51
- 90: 4.048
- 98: 3.706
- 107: 3.777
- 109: 3.554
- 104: 3.219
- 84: 3.938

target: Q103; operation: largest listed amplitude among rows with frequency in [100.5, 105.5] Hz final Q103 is 3.51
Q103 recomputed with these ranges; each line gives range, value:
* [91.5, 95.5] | 4.035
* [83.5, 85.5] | 3.938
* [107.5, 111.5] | 3.633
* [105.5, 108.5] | 3.777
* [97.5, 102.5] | 3.706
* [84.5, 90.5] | 4.049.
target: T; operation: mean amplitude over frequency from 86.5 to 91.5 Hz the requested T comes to 3.9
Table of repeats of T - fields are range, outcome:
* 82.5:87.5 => 3.78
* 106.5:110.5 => 3.62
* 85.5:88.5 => 3.82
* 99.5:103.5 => 3.41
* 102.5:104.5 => 3.31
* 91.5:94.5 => 3.78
